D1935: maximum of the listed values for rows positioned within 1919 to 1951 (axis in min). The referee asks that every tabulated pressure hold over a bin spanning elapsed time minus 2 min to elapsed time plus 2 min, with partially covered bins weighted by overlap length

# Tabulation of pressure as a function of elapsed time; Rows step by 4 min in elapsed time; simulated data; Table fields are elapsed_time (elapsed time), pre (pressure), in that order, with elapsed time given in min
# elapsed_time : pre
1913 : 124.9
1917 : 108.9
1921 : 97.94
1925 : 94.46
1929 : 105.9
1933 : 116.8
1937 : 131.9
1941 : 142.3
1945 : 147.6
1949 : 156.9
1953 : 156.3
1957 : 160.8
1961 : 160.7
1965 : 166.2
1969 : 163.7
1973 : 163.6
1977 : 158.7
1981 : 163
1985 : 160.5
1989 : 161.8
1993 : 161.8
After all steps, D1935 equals 156.9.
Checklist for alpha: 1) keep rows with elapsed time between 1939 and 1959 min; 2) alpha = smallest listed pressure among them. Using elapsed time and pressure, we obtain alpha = 142.3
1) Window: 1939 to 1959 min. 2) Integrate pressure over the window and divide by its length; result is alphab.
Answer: 153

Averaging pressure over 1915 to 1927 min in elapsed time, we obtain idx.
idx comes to 100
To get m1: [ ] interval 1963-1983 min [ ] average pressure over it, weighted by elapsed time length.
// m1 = 163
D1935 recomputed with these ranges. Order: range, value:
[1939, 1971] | 166.2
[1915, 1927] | 108.9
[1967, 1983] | 163.7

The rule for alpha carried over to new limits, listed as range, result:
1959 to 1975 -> 160.7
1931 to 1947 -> 116.8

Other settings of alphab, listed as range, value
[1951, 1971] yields 162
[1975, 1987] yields 161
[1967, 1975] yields 164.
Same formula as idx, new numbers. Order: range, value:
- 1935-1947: 141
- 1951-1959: 159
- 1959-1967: 163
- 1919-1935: 104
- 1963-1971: 165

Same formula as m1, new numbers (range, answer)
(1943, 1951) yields 152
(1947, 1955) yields 157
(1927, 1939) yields 118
